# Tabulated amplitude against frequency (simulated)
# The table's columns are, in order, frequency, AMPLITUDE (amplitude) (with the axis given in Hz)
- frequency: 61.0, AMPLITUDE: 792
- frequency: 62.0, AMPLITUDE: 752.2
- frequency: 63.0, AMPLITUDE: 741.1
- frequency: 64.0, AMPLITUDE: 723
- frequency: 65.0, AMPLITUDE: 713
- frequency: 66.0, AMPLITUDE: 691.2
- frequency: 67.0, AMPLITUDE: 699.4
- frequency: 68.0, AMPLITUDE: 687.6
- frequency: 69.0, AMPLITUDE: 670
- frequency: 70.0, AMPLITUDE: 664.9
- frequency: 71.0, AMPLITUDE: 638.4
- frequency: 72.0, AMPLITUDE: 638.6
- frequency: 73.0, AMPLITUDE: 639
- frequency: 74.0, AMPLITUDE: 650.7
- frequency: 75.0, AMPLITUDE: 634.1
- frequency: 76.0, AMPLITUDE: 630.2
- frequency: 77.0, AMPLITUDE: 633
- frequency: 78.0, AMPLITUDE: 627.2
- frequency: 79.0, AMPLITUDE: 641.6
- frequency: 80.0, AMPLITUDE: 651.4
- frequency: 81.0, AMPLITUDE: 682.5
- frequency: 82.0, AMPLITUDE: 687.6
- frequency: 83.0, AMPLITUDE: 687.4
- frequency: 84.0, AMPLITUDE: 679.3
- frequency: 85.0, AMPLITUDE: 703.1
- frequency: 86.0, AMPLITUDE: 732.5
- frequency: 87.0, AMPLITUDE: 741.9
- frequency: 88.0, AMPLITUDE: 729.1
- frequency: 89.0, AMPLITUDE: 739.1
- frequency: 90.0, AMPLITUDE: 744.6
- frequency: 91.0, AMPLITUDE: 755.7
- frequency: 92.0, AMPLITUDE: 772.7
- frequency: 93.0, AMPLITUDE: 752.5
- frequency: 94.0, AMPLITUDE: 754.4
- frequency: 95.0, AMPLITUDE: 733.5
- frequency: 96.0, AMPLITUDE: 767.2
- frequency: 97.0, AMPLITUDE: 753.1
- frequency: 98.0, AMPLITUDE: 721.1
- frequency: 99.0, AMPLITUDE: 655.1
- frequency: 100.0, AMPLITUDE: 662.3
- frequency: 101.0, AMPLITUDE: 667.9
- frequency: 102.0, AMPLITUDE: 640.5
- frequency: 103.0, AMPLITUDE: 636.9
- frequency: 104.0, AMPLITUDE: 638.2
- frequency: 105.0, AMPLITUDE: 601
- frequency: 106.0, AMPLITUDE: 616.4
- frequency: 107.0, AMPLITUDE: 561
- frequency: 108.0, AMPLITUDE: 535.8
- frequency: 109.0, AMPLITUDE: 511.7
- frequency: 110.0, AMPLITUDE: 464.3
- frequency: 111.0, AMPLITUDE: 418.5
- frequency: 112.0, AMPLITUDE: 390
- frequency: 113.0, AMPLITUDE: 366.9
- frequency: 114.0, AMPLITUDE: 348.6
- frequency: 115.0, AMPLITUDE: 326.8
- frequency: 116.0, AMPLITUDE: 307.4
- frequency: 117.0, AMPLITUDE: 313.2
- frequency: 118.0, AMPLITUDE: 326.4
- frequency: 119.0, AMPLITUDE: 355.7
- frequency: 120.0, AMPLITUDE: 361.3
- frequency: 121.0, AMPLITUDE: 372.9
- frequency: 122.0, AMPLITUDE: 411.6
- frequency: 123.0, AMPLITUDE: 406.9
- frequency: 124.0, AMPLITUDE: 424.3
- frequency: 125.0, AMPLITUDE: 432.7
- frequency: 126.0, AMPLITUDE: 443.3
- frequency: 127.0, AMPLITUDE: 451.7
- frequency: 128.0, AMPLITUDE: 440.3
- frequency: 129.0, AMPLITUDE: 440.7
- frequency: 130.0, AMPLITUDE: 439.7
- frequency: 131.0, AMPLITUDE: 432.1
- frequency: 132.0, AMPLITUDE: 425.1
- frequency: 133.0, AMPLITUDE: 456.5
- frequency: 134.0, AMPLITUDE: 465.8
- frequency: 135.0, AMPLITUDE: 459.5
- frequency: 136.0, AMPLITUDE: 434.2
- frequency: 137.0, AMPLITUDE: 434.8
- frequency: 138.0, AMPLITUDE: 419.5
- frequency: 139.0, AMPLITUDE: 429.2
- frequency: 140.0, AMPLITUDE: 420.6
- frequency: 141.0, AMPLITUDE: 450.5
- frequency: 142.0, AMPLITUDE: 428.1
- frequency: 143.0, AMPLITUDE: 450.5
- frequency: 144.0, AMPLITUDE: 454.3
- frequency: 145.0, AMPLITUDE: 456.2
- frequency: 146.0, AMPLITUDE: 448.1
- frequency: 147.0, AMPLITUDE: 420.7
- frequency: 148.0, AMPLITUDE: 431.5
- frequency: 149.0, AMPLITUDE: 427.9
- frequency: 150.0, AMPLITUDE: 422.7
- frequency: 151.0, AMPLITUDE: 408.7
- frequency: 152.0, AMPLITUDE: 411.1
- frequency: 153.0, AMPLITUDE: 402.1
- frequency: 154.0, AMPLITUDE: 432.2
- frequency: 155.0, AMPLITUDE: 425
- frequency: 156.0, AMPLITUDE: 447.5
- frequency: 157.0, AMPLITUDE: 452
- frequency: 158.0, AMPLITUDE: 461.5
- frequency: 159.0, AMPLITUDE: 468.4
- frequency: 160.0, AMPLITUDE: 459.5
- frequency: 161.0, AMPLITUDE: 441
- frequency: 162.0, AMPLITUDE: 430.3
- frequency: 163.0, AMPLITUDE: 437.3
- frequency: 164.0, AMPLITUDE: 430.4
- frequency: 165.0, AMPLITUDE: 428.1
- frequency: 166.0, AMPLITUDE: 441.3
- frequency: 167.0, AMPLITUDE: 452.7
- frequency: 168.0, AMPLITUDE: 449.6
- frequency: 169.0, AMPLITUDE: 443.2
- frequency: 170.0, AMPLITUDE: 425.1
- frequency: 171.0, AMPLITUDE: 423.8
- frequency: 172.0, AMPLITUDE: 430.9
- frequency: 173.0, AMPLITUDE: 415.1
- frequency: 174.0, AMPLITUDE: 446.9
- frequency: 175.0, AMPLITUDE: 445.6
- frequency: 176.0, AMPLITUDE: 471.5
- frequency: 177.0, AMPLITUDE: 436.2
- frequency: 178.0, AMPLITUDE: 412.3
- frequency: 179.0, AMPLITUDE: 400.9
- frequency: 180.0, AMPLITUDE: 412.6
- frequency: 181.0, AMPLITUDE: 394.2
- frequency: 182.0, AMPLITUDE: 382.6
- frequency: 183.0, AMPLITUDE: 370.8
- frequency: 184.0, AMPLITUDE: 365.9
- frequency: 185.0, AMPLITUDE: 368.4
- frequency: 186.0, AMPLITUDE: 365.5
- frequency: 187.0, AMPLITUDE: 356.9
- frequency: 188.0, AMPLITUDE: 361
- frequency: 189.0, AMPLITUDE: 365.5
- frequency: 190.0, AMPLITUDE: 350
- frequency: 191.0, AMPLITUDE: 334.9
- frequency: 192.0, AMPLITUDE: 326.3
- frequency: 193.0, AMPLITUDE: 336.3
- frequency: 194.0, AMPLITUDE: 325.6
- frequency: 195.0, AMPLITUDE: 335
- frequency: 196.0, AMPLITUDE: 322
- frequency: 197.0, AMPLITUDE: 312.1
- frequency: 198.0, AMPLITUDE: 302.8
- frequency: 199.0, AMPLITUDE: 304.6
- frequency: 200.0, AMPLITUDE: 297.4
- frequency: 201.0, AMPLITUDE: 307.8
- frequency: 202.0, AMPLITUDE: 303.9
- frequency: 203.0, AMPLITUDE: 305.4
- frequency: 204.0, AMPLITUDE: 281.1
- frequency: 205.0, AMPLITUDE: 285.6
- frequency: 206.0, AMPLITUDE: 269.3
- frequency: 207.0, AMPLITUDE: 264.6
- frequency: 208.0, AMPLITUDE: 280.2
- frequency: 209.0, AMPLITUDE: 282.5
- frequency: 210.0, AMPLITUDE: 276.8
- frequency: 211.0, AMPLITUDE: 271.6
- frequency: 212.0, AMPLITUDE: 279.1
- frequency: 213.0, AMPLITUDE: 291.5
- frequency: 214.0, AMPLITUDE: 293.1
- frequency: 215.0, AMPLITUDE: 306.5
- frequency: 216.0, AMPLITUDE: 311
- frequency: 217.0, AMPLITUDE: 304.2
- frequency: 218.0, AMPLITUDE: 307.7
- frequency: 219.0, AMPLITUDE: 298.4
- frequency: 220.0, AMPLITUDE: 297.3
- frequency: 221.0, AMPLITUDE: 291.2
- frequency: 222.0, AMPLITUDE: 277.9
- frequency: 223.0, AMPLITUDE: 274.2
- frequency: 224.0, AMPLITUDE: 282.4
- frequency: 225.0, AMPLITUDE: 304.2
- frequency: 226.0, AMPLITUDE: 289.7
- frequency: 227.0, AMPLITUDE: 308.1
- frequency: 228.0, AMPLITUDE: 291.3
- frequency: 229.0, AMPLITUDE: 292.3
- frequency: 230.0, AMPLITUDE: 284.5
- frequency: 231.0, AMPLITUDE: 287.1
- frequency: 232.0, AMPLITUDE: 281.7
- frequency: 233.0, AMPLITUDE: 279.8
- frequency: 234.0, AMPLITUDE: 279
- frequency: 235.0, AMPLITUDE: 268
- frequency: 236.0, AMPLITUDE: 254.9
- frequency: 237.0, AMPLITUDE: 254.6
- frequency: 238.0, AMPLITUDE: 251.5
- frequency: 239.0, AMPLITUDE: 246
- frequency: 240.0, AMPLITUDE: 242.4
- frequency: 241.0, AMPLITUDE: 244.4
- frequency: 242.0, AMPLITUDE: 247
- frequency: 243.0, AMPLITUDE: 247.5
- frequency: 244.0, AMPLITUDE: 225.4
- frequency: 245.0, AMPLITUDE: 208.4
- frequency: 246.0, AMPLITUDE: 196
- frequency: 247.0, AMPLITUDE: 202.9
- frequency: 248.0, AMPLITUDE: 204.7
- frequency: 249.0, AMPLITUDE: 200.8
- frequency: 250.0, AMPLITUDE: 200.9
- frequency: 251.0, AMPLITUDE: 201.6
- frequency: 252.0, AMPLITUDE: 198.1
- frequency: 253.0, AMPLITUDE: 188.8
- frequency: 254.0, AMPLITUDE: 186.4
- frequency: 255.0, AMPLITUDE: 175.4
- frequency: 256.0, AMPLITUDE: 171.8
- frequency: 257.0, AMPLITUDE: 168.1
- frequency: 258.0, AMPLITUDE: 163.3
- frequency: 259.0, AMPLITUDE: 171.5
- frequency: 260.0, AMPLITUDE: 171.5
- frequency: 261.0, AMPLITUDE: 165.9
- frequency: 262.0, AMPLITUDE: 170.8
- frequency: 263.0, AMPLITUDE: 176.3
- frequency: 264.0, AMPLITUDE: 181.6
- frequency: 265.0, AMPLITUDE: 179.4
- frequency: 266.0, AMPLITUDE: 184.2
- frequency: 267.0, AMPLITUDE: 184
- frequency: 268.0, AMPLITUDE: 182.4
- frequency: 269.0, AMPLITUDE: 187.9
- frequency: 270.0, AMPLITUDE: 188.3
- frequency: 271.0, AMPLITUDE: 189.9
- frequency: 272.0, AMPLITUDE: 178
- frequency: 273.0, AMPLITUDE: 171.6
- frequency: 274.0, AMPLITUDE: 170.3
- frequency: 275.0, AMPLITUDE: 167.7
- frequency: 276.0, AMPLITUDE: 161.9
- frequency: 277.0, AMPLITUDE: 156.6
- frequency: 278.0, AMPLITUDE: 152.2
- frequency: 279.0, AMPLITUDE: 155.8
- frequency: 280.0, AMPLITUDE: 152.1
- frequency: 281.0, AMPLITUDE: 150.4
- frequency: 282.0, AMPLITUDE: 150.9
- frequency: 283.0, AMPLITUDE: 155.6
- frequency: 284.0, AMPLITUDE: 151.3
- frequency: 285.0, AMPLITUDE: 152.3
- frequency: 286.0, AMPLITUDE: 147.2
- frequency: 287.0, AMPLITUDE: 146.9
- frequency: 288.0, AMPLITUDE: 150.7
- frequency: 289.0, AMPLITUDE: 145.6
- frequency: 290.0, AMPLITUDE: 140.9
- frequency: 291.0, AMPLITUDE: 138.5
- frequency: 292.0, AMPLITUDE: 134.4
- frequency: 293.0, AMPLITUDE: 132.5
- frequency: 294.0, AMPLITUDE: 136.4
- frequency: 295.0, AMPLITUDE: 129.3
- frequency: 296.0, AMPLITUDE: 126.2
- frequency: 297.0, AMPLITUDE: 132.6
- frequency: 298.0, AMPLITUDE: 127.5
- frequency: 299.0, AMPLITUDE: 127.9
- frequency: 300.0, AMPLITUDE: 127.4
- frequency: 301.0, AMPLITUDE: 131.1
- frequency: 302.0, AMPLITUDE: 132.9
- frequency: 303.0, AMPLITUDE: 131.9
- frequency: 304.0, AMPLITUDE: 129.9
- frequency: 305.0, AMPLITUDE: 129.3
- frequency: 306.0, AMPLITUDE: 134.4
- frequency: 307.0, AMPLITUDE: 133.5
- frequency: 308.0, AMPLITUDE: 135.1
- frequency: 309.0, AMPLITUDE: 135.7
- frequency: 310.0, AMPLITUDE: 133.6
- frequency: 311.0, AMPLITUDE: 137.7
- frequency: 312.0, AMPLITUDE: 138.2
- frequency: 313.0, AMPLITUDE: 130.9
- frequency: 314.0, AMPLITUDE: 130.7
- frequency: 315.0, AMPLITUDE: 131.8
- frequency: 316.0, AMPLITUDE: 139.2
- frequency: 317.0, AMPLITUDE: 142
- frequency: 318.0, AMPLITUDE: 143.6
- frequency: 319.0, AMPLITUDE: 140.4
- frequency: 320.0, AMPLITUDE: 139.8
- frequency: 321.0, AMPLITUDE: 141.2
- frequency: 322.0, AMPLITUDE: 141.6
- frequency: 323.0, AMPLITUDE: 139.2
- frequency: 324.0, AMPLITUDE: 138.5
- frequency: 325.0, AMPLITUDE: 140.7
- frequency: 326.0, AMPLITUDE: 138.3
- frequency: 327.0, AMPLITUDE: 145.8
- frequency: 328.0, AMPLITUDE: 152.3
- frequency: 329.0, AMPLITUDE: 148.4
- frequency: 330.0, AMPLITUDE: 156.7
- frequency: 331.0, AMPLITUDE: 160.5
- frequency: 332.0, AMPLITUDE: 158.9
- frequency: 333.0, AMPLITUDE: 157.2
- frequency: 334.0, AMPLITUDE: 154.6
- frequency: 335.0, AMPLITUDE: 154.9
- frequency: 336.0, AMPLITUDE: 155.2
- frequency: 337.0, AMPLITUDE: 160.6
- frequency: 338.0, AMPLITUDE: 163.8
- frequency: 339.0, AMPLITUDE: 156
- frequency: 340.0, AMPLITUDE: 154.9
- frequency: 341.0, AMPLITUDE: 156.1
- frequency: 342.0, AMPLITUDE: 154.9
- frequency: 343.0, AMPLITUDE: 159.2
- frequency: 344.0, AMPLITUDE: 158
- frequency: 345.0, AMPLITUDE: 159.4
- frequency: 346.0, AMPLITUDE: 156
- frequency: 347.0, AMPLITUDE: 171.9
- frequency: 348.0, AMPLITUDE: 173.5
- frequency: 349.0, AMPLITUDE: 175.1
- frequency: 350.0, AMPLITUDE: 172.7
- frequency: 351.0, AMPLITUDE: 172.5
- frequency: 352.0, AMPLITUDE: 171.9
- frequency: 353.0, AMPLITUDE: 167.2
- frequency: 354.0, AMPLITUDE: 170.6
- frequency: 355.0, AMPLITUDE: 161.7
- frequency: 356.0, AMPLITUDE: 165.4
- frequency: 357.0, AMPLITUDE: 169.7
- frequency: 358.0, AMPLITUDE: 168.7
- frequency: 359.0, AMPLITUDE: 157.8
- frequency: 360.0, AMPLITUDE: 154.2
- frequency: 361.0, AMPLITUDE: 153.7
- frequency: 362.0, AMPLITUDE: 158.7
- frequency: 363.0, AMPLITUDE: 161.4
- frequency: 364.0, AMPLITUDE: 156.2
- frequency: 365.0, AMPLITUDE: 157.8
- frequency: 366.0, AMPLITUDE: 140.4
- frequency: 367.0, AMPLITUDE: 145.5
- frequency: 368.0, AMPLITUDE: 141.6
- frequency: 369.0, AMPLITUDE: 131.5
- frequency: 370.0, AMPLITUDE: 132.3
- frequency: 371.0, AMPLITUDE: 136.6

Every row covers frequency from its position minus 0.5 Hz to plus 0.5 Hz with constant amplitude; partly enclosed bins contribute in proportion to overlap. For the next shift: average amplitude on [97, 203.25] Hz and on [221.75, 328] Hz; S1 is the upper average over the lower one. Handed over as 0.42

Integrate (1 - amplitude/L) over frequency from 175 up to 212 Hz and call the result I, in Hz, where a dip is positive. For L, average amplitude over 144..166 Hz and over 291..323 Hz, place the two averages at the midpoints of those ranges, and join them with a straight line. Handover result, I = 2.4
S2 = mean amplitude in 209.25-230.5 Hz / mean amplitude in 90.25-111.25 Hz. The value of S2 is 0.45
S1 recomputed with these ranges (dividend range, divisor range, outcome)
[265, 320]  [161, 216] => 0.41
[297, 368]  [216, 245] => 0.54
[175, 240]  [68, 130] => 0.54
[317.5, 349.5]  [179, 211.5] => 0.47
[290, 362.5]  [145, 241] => 0.42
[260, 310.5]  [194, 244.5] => 0.53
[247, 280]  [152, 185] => 0.42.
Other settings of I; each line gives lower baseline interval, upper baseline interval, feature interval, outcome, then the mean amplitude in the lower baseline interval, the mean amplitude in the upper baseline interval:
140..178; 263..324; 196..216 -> 2.65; 437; 148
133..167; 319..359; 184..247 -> 9.18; 438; 157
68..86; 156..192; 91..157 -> 6.97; 659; 414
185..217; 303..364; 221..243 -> 0.04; 311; 151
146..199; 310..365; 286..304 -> 6.86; 404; 154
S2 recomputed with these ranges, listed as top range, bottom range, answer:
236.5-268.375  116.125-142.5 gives 0.48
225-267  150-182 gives 0.52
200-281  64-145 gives 0.42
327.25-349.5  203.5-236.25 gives 0.55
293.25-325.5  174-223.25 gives 0.41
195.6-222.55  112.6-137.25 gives 0.73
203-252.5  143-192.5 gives 0.64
